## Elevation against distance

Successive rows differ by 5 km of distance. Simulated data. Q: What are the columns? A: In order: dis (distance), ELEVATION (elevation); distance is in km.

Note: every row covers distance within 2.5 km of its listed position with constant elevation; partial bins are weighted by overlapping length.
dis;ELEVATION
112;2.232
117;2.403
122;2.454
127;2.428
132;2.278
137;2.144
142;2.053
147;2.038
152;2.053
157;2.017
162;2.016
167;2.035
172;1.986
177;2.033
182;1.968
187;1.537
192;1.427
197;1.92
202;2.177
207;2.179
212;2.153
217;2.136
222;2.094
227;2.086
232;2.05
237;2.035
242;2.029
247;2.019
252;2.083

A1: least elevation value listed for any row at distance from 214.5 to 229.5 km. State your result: 2.086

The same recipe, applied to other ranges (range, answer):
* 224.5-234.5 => 2.05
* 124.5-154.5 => 2.038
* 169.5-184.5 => 1.968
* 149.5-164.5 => 2.016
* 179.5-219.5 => 1.427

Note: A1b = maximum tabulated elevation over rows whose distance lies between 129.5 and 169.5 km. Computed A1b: 2.278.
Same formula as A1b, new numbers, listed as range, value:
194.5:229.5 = 2.179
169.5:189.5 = 2.033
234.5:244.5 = 2.035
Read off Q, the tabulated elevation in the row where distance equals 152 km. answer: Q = 2.053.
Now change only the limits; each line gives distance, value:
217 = 2.136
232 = 2.05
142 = 2.053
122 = 2.454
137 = 2.144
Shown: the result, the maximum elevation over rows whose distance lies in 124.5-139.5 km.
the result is 2.428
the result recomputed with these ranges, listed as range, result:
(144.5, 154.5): 2.053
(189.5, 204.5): 2.177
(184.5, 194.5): 1.537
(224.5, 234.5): 2.086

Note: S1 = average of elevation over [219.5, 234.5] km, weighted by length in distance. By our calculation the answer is 2.08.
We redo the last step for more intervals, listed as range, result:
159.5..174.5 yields 2.01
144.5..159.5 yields 2.04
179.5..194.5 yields 1.64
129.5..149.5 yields 2.13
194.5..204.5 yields 2.05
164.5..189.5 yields 1.91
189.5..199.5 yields 1.67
